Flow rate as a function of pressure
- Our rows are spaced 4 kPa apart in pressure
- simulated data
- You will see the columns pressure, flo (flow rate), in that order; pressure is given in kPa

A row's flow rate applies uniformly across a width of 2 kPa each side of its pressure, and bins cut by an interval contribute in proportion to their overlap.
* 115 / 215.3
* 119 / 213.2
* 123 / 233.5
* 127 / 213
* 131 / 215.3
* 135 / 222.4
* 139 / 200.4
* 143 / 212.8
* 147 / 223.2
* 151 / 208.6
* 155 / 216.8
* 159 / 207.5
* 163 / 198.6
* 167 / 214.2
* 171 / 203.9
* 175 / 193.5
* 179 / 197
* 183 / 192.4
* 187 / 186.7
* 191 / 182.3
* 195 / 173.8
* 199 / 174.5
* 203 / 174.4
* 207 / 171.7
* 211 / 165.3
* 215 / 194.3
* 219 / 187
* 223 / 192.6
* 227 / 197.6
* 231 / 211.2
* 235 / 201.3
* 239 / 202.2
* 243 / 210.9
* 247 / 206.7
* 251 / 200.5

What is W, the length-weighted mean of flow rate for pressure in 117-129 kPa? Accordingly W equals 220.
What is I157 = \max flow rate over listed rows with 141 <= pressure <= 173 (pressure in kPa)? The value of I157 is 223.2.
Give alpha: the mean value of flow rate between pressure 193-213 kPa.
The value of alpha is 172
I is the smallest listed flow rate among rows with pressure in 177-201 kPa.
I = 173.8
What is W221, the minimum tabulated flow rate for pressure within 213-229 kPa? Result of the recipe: 187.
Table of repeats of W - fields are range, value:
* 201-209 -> 173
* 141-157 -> 215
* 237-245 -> 207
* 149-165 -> 208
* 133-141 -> 211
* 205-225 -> 182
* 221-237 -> 201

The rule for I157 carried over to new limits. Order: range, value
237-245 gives 210.9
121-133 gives 233.5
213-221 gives 194.3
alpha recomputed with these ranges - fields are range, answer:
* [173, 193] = 190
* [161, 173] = 206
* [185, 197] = 181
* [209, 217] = 180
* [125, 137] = 217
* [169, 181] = 198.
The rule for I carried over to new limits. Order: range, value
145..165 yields 198.6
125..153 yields 200.4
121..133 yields 213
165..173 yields 203.9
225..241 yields 197.6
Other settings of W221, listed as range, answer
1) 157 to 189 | 186.7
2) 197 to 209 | 171.7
